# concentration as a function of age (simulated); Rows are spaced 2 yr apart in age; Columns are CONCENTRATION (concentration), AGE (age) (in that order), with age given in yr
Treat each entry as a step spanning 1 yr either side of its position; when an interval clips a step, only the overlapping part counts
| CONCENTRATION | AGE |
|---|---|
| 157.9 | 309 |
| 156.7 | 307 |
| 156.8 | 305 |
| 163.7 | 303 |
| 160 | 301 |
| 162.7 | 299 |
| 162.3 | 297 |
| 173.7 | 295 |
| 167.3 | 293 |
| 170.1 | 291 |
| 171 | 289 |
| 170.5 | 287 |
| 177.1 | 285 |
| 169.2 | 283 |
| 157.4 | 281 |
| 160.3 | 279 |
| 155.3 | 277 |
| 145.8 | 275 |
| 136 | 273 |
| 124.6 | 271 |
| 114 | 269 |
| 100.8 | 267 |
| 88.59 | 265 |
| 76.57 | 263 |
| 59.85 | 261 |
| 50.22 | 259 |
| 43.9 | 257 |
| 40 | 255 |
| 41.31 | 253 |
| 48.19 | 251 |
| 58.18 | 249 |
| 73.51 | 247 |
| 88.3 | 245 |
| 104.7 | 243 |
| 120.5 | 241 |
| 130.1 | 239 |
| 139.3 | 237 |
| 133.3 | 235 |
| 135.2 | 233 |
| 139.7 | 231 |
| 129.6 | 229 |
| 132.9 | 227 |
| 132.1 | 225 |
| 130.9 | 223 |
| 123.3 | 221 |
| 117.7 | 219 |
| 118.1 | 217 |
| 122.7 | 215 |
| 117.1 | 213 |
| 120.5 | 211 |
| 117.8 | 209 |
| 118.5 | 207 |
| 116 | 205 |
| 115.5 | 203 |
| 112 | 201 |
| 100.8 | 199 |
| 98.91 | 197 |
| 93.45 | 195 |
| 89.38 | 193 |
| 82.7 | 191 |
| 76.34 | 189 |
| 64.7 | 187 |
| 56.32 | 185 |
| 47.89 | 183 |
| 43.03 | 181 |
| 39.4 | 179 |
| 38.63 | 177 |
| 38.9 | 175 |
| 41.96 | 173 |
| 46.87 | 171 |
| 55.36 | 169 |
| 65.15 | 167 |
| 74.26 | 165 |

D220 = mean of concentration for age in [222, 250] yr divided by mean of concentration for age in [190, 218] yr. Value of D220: 1.1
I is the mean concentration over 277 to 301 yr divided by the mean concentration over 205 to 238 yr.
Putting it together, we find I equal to 1.32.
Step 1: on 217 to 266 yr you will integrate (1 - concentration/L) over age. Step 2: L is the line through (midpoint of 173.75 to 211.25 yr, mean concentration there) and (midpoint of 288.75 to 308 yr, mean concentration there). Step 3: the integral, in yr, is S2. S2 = 7.6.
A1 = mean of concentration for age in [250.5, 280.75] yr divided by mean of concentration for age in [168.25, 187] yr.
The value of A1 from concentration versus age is 2.05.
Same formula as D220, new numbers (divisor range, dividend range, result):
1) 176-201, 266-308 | 2.18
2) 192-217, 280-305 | 1.51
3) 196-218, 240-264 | 0.59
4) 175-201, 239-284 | 1.42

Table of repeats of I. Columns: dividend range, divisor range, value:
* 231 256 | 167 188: 1.96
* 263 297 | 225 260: 1.54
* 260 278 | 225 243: 0.85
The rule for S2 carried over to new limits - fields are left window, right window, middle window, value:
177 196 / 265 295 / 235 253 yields 3.25 yr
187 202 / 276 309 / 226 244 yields -1.21 yr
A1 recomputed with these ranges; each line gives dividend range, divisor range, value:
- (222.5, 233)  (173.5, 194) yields 2.33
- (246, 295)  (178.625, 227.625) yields 1.14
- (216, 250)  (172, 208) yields 1.55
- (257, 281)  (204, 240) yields 0.87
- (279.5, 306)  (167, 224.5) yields 1.90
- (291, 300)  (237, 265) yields 2.23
